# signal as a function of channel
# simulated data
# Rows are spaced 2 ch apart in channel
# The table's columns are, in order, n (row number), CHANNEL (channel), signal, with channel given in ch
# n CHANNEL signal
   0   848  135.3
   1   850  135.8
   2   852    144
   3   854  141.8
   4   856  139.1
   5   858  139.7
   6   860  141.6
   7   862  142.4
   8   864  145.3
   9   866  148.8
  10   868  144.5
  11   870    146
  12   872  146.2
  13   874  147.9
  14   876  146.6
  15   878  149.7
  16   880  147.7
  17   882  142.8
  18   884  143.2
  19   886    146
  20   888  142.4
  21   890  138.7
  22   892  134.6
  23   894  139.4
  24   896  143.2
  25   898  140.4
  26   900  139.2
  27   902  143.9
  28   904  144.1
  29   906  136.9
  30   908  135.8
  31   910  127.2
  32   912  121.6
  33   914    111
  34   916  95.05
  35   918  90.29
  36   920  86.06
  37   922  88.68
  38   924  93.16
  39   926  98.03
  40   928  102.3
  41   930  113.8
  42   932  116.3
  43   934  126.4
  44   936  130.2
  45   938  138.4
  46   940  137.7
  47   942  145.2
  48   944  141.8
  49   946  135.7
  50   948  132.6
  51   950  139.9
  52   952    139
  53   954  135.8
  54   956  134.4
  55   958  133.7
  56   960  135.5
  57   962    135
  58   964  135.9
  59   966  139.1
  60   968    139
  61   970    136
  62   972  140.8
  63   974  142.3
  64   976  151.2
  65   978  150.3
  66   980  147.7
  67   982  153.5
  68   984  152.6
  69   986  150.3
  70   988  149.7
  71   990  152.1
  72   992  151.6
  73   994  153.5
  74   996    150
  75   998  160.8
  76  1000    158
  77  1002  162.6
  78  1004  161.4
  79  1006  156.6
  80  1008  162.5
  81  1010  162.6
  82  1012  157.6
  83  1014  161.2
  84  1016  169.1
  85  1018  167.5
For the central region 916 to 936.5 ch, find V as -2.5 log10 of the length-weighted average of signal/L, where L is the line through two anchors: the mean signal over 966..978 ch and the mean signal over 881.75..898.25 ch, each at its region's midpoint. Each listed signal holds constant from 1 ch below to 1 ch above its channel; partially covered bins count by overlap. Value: 0.34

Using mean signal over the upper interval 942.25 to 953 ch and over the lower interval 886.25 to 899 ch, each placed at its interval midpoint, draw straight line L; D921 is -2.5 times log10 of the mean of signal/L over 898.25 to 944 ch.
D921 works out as 0.16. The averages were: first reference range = 140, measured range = 120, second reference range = 138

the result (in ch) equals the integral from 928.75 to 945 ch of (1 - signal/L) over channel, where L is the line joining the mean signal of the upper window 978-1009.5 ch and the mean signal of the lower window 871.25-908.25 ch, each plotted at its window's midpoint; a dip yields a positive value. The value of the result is 1.9 ch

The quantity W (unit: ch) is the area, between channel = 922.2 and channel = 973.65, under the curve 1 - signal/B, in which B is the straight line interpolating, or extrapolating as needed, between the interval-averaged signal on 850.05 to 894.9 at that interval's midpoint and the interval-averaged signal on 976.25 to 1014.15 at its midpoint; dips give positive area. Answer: 7.2 ch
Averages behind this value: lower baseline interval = 143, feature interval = 130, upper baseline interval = 155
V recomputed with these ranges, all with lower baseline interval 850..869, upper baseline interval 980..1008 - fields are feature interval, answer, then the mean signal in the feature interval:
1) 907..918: 0.26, 116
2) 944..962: 0.11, 136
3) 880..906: 0.03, 142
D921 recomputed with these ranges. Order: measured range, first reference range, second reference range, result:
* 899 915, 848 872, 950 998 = 0.084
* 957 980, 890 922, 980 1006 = 0.046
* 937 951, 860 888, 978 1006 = 0.089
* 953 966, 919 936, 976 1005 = -0.047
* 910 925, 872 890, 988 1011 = 0.433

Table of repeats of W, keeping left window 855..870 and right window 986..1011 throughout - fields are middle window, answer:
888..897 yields 0.4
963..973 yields 1.0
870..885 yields -0.2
